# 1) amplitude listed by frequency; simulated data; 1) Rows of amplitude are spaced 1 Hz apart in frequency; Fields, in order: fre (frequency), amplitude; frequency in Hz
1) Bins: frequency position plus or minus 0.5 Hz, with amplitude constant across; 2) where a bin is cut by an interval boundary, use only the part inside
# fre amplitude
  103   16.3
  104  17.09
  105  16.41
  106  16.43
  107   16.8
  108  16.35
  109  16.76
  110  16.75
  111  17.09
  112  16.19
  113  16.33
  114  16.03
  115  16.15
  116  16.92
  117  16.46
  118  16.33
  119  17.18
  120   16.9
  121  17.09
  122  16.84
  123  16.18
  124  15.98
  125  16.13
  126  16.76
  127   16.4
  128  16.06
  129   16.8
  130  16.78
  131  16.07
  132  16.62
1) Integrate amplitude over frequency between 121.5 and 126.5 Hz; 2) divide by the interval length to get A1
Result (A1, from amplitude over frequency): 16.4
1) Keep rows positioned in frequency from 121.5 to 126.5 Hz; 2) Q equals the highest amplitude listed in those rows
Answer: 16.84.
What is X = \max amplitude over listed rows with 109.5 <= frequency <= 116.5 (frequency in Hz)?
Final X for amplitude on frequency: 17.09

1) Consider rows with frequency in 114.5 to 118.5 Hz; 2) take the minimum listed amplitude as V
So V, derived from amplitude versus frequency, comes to 16.15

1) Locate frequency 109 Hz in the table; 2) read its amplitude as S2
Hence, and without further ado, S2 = 16.76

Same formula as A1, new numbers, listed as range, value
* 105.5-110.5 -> 16.6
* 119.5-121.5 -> 17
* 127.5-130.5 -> 16.5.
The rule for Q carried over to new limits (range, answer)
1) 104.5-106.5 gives 16.43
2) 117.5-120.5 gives 17.18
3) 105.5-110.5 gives 16.8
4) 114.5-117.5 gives 16.92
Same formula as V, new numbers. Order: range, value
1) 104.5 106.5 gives 16.41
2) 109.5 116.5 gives 16.03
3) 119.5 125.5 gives 15.98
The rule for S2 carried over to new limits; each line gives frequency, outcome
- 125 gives 16.13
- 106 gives 16.43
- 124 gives 15.98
